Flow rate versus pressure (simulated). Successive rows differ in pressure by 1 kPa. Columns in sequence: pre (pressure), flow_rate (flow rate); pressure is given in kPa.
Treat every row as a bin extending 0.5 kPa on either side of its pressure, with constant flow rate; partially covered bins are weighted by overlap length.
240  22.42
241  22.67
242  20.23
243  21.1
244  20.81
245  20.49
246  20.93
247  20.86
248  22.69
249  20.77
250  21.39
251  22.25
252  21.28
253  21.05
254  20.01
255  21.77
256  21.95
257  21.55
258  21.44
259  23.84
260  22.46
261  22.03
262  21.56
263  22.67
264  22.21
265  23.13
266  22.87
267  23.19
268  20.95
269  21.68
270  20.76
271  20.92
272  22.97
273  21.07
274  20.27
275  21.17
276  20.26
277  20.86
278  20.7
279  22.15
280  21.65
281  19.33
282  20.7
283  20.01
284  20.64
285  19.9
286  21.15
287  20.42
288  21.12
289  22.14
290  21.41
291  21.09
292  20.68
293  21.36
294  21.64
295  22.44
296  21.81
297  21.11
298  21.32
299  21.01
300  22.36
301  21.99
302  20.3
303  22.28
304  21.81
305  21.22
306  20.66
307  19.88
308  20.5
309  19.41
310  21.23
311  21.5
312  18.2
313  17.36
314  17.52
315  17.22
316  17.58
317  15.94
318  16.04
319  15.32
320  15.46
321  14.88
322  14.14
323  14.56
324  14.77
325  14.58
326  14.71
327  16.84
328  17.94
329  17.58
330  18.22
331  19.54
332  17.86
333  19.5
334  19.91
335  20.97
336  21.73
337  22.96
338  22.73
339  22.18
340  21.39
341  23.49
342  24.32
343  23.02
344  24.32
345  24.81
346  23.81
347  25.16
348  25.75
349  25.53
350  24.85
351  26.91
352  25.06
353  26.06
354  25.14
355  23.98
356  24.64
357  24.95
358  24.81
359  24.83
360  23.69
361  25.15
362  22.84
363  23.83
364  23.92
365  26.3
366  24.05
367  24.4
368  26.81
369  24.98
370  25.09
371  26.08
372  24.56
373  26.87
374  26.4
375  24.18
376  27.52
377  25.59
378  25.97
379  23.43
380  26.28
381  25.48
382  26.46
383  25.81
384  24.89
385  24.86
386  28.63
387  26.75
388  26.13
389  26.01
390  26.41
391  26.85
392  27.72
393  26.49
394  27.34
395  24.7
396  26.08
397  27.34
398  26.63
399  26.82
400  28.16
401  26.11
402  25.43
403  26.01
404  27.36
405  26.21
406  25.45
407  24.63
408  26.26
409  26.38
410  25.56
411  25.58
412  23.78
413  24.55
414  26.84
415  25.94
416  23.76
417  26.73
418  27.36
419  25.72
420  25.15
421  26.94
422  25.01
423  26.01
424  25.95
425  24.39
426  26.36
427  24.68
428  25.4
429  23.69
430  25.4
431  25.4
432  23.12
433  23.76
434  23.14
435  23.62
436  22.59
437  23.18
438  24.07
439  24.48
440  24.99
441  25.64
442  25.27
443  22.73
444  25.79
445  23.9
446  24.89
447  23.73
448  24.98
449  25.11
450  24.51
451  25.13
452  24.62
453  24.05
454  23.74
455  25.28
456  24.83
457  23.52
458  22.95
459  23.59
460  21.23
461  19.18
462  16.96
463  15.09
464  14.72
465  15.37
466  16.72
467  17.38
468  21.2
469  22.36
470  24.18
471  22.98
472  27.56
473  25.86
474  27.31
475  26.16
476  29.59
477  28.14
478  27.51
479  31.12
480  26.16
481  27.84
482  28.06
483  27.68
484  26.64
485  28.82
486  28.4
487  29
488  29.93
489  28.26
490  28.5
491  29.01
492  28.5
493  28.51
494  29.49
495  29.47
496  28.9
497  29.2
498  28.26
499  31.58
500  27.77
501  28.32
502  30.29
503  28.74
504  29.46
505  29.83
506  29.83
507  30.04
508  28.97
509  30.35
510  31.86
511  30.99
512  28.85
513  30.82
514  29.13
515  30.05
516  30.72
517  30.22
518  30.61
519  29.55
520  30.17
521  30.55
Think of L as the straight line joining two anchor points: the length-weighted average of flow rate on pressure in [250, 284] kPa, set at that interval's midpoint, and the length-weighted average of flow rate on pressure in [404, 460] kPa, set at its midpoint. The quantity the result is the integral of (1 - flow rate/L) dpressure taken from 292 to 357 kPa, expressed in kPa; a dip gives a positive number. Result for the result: 5.9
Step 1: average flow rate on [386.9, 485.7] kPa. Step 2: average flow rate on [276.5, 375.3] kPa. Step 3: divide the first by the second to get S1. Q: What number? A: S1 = 1.16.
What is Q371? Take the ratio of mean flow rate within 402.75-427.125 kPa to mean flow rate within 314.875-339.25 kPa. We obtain 1.45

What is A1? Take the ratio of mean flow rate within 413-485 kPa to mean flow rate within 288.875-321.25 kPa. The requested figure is 1.2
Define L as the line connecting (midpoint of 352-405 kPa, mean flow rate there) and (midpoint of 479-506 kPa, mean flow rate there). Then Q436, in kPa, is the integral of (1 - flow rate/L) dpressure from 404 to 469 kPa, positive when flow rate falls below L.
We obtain 8.09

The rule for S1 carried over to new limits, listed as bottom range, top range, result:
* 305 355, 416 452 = 1.23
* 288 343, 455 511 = 1.34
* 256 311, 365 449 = 1.19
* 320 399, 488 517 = 1.25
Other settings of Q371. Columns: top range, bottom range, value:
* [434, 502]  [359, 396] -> 0.98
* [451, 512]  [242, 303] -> 1.23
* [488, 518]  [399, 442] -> 1.17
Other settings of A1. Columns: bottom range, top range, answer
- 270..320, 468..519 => 1.40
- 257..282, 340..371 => 1.14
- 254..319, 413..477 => 1.14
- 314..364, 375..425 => 1.24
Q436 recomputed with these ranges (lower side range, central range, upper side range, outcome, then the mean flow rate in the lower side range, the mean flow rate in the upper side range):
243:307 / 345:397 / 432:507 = -4.7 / 21.4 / 25.4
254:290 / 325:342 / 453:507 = 2.2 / 21.5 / 25.9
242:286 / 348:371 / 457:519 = -1.2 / 21.4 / 26.8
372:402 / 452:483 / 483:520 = 5.5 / 26.2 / 29.4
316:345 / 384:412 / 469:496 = -4.3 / 18.8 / 27.8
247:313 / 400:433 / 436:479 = -3.8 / 21.3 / 23.4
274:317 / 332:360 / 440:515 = -2.0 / 20.6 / 26.1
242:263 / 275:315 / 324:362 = 2.1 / 21.5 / 22.3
